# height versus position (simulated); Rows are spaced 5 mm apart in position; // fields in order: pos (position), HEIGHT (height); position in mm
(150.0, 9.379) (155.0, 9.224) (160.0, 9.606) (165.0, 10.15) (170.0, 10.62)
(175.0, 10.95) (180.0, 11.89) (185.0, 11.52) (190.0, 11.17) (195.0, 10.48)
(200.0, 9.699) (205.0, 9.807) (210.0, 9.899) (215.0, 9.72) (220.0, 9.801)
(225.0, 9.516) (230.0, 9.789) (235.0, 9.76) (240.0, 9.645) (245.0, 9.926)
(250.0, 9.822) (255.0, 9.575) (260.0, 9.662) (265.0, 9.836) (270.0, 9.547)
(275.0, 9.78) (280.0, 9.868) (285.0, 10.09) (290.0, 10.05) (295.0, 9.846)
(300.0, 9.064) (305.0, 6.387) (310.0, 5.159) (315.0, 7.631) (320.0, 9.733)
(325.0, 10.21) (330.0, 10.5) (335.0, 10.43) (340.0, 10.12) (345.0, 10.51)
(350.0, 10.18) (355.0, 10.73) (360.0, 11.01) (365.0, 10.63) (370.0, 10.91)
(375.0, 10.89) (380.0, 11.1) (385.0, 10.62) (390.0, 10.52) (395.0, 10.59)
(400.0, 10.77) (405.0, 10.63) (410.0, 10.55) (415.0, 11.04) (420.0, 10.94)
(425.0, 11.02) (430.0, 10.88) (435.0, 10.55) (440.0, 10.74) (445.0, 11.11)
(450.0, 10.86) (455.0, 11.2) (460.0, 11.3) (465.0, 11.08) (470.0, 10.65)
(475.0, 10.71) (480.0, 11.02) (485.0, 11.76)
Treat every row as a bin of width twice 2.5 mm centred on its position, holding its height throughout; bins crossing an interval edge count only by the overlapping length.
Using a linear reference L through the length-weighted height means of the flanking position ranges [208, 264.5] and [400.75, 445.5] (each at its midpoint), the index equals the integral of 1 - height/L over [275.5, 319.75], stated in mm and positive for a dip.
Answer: 6.37 mm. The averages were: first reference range 9.74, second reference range 10.8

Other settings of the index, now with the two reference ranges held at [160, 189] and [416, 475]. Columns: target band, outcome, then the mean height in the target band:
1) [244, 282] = 4.1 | 9.74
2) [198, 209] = 1.1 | 9.78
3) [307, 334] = 5.5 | 8.7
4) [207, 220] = 1.3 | 9.81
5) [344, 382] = 0.6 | 10.7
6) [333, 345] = 0.7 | 10.3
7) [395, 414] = 0.4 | 10.7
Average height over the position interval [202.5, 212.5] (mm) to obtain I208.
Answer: 9.85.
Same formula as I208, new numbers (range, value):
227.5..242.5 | 9.73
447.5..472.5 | 11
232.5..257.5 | 9.75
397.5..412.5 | 10.7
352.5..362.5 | 10.9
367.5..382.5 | 11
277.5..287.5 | 9.98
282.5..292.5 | 10.1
